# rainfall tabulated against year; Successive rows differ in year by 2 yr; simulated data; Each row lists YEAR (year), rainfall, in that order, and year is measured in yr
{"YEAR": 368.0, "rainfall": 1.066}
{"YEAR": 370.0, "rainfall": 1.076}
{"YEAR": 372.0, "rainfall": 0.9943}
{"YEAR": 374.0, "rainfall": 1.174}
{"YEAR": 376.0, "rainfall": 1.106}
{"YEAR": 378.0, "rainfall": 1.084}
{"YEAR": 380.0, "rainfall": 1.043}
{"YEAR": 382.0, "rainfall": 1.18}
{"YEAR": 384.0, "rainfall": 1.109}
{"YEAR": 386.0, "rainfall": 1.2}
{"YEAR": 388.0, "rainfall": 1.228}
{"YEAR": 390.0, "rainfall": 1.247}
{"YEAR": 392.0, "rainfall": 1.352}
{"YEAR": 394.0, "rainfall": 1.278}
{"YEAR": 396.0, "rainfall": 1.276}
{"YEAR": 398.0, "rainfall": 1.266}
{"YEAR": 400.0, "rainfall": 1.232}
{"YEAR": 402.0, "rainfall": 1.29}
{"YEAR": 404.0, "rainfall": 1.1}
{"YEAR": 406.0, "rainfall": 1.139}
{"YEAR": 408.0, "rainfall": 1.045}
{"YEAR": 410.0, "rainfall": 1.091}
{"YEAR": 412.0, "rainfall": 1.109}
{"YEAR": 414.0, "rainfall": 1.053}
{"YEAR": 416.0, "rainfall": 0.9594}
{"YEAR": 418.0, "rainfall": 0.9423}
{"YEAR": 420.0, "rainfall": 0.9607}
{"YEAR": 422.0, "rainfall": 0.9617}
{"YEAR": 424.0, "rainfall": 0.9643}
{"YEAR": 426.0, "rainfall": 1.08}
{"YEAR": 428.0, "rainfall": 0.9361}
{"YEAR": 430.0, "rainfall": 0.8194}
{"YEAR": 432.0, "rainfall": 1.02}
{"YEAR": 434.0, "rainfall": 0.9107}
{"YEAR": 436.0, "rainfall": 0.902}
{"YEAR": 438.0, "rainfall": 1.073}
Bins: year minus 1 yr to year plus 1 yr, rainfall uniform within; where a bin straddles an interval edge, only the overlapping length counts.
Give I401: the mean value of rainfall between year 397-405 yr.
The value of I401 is 1.22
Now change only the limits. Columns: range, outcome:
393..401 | 1.26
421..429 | 0.986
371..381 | 1.08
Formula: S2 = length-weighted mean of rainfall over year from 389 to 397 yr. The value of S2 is 1.29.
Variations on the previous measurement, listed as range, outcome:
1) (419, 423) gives 0.961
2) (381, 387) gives 1.16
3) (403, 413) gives 1.1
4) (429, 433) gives 0.92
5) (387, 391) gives 1.24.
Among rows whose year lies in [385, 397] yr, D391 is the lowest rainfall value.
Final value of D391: 1.2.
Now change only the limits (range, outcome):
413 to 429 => 0.9361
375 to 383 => 1.043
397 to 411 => 1.045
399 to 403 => 1.232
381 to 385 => 1.109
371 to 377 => 0.9943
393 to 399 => 1.266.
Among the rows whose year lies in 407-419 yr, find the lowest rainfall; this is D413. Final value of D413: 0.9423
